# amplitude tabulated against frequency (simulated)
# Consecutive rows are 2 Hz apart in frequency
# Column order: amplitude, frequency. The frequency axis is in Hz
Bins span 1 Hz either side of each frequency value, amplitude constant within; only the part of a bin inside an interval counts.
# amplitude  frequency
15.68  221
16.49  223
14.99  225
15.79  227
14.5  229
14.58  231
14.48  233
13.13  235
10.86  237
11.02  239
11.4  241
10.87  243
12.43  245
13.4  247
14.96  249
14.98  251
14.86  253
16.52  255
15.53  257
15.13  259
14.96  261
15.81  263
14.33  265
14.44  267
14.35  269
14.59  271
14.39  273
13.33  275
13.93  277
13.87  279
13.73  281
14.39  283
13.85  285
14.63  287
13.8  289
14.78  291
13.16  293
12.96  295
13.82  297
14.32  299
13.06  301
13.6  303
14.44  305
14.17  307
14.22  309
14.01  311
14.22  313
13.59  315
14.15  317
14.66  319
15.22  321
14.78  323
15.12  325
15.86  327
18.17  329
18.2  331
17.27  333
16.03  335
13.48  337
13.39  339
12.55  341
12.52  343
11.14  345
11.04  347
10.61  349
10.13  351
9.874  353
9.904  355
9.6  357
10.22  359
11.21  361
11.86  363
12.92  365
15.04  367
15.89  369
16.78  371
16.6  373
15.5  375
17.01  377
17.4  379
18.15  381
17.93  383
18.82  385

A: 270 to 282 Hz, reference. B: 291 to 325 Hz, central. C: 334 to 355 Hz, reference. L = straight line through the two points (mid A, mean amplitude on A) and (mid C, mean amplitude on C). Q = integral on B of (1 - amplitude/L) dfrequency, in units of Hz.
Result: -2.8 Hz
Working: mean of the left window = 14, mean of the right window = 12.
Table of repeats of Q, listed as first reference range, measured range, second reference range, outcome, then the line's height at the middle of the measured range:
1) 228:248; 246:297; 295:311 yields -4.35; 13.3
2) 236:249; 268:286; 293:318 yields -1.49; 13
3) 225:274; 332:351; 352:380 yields 0.99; 13.7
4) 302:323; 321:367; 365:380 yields 6.25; 15.2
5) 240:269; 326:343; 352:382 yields -1.77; 14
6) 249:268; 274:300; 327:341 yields 2.57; 15.4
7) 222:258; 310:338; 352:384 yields -2.56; 14.1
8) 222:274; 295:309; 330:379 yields -0.09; 13.8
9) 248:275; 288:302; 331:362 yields 0.13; 13.8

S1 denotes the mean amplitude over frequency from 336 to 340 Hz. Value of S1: 13.4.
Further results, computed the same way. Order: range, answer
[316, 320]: 14.4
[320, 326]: 15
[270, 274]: 14.5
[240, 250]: 12.6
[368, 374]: 16.4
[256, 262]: 15.2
